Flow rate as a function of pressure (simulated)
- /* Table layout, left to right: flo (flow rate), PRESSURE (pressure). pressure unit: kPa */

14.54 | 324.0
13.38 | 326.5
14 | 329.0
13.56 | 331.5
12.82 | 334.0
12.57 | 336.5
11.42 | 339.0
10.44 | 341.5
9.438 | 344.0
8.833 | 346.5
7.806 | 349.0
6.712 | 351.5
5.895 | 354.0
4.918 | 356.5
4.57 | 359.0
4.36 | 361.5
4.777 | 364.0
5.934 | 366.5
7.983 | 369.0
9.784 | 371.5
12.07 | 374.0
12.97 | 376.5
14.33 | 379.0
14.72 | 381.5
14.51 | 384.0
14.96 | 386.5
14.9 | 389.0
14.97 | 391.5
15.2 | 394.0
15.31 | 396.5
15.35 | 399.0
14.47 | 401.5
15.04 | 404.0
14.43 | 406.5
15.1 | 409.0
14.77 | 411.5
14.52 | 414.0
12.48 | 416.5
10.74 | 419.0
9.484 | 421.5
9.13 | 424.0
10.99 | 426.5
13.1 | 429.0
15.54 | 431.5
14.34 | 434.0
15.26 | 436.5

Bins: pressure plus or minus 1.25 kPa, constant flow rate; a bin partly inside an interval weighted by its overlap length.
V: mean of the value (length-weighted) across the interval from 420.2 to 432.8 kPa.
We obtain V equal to 11.7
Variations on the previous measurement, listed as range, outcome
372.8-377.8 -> 12.5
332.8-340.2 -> 12.3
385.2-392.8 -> 14.9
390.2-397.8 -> 15.2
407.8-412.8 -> 14.9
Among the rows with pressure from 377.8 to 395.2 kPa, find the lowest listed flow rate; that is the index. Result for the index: 14.33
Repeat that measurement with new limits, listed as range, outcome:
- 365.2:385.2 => 5.934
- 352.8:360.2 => 4.57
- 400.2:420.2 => 10.74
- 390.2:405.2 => 14.47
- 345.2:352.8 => 6.712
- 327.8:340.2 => 11.42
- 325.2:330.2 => 13.38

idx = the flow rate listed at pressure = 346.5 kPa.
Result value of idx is 8.833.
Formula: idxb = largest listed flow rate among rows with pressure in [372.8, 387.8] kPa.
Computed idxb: 14.96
